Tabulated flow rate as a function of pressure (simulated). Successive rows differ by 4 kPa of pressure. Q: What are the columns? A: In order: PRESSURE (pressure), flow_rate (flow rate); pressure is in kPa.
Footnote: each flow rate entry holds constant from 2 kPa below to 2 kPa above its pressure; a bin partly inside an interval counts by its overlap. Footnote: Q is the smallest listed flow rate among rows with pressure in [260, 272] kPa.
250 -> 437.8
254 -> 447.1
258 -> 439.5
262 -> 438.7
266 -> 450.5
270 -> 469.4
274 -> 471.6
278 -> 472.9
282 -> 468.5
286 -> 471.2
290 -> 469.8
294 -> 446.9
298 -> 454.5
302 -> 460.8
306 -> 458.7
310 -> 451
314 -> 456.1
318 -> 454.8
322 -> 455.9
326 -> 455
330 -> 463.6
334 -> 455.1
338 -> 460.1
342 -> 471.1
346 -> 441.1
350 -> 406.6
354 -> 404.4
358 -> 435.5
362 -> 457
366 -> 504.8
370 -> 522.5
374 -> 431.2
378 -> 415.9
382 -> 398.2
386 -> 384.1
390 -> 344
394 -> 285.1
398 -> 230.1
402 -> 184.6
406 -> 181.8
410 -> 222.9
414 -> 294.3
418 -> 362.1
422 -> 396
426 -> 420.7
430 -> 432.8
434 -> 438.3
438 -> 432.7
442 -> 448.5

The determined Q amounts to 438.7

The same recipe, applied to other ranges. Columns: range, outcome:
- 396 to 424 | 181.8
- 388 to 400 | 230.1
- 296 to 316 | 451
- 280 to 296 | 446.9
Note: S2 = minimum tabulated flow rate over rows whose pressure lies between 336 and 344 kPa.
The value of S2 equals 460.1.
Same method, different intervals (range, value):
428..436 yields 432.8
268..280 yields 469.4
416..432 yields 362.1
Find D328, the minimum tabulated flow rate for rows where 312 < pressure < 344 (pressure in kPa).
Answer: 454.8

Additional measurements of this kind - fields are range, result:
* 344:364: 404.4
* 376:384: 398.2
